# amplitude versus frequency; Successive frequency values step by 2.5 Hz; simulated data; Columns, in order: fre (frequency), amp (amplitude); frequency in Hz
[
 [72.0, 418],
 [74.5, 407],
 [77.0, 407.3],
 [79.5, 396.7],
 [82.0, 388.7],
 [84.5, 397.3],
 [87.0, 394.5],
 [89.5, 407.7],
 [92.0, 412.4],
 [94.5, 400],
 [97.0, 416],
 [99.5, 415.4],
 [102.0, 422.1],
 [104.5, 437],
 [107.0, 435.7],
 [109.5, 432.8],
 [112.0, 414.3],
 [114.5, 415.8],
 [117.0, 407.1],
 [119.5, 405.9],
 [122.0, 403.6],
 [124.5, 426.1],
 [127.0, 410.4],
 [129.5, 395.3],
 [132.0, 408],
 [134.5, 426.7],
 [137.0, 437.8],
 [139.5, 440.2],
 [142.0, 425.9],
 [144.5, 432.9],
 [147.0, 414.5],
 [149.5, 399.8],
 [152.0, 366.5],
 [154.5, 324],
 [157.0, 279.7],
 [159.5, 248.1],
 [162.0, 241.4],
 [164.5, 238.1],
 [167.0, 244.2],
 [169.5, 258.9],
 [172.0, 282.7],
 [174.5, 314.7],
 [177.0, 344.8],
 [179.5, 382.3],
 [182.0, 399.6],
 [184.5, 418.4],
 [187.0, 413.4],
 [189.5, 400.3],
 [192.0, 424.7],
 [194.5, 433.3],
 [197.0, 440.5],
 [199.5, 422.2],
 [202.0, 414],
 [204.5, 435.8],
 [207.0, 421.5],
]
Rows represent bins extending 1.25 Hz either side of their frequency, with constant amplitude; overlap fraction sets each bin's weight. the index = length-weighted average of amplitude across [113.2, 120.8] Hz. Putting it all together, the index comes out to 410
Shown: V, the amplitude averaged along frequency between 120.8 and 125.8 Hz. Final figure 415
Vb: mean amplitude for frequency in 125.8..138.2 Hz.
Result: 416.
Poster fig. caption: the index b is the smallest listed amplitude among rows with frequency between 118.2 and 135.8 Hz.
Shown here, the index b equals 395.3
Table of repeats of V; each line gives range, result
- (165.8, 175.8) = 276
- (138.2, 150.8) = 422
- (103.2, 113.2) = 430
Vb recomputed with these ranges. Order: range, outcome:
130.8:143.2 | 428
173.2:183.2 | 360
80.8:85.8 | 393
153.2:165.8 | 267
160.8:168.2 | 241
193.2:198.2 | 437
